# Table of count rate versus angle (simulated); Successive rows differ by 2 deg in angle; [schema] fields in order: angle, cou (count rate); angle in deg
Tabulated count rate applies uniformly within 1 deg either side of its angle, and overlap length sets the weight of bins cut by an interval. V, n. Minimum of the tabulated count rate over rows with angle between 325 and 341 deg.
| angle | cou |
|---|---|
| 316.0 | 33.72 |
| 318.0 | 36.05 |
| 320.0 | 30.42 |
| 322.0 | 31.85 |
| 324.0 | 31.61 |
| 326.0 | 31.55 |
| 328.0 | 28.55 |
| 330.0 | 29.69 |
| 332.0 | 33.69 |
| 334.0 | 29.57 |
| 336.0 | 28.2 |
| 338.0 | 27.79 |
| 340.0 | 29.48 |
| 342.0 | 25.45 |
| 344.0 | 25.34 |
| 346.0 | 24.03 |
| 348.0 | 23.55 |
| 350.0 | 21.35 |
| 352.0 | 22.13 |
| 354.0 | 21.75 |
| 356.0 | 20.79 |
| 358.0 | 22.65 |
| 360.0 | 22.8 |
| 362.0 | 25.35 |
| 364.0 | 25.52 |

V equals 27.79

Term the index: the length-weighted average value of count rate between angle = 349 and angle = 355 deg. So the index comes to 21.7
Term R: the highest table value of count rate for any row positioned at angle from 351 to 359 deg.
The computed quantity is 22.65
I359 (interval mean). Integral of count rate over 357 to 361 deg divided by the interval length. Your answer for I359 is 22.7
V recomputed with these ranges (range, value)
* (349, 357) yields 20.79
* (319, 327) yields 30.42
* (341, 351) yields 21.35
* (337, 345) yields 25.34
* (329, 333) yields 29.69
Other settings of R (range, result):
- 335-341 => 29.48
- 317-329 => 36.05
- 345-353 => 24.03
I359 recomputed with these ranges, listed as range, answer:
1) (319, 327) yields 31.4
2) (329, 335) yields 31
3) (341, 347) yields 24.9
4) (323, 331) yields 30.4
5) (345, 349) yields 23.8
